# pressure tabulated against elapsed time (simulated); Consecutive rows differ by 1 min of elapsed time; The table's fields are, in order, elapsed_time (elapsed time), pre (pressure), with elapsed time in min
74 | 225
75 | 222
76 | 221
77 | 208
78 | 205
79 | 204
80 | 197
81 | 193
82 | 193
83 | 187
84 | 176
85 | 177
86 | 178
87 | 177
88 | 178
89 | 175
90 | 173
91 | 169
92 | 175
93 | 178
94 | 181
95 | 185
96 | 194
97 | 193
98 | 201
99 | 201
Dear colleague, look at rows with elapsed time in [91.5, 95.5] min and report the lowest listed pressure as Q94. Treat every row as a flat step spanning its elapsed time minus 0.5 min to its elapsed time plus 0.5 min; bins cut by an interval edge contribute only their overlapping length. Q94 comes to 175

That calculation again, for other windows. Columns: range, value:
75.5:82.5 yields 193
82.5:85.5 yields 176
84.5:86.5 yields 177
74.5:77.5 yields 208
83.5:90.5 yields 173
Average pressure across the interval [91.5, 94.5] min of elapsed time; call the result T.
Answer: 178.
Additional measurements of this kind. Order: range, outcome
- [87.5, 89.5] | 176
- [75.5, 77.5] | 214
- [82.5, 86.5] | 180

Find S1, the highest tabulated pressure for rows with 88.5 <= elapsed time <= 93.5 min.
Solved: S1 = 178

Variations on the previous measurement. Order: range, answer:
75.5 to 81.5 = 221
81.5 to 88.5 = 193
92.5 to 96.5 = 194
